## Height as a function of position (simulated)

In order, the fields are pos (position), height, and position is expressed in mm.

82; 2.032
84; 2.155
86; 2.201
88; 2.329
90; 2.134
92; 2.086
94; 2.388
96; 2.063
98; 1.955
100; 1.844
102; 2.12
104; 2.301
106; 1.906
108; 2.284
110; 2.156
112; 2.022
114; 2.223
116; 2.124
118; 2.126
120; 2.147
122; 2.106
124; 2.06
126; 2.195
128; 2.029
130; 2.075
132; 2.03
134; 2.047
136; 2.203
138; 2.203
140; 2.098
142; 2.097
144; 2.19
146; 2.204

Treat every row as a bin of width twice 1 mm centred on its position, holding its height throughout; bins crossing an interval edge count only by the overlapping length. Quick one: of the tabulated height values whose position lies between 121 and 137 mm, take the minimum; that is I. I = 2.029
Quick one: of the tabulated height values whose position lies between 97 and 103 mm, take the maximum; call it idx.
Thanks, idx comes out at 2.12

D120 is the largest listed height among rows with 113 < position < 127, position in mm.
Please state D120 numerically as 2.223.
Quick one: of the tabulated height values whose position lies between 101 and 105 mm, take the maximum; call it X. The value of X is 2.301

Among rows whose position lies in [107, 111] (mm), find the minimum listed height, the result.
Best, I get 2.156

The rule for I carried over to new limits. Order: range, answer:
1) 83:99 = 1.955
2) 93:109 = 1.844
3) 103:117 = 1.906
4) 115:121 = 2.124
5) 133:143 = 2.047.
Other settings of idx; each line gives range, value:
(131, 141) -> 2.203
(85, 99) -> 2.388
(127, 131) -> 2.075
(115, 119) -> 2.126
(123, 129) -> 2.195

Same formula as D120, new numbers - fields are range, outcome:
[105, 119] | 2.284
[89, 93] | 2.134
